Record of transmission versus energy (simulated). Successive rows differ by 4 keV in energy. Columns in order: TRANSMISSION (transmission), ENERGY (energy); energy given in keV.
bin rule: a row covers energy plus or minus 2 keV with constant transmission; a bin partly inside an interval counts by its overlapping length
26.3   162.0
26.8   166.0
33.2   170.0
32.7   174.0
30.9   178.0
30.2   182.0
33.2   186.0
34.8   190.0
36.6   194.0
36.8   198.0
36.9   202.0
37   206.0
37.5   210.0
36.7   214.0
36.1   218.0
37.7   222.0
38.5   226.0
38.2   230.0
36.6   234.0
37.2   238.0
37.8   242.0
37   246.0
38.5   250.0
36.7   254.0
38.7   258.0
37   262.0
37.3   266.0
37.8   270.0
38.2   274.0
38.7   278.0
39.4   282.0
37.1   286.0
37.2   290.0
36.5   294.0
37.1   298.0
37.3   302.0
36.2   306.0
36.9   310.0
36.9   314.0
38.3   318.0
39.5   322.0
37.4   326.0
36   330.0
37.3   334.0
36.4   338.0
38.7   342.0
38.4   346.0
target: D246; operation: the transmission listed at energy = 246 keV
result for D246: 37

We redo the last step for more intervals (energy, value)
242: 37.8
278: 38.7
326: 37.4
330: 36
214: 36.7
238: 37.2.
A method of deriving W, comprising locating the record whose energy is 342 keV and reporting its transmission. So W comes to 38.7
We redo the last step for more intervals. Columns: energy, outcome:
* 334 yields 37.3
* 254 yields 36.7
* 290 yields 37.2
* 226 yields 38.5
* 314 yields 36.9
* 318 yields 38.3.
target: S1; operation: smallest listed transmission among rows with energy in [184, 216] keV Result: 33.2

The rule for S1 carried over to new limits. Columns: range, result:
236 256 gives 36.7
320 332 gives 36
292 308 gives 36.2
